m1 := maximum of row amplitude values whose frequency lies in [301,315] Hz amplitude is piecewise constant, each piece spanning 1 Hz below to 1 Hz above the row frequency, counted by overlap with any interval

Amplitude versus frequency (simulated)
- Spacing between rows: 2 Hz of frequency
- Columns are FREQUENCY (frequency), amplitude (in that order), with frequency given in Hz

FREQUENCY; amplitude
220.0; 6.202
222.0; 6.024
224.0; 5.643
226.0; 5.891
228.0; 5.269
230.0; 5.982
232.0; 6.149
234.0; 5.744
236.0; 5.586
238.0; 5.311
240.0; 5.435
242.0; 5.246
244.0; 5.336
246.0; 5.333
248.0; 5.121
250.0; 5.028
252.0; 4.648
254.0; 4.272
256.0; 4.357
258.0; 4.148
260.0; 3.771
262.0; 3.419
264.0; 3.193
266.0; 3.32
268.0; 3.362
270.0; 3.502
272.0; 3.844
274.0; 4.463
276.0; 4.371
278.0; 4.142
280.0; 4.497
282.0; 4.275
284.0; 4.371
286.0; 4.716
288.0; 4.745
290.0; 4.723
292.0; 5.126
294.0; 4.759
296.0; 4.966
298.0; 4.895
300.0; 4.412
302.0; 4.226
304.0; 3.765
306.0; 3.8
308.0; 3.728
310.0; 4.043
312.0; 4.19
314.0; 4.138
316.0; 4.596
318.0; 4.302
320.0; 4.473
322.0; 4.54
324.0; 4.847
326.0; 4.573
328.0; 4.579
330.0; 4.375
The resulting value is 4.226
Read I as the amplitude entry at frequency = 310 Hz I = 4.043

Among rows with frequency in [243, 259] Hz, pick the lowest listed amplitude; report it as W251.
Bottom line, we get 4.148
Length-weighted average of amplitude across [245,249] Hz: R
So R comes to 5.23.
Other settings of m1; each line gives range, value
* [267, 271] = 3.502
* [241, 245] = 5.336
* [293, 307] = 4.966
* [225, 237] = 6.149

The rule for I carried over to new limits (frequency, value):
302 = 4.226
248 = 5.121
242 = 5.246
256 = 4.357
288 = 4.745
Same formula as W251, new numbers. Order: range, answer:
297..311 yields 3.728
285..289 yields 4.716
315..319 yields 4.302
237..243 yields 5.246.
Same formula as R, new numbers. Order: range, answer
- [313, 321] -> 4.38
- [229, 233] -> 6.07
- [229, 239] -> 5.75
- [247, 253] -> 4.93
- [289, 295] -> 4.87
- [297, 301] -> 4.65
